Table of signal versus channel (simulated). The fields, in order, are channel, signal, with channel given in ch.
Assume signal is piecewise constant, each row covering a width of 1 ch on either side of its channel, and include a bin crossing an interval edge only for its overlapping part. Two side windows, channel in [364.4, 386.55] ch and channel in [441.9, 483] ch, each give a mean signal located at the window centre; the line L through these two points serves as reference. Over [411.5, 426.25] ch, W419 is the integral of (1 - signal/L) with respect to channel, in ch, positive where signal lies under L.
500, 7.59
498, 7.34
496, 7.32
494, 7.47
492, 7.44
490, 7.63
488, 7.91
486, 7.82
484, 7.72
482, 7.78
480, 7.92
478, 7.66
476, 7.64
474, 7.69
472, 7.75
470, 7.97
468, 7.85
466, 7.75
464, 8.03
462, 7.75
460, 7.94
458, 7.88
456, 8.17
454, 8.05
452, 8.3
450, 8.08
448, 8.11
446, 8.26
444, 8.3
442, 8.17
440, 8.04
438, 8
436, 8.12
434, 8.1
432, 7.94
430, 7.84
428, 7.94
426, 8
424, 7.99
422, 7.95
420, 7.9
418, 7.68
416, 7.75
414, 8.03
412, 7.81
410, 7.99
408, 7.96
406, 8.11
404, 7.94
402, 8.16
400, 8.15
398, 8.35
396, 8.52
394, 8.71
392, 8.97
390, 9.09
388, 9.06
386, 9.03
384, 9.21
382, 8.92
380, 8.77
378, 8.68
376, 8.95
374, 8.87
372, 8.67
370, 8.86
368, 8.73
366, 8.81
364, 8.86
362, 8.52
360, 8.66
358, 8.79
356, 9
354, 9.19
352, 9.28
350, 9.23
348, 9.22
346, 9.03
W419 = 0.9 ch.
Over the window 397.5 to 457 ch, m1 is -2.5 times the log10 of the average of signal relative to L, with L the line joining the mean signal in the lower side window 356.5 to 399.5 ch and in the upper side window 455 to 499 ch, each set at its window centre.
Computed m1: 0.03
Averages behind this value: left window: 8.81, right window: 7.75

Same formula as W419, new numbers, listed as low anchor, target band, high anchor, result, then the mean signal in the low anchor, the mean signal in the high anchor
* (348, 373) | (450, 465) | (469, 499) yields -0.2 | 8.9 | 7.67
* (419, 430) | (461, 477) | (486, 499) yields -0.3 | 7.95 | 7.54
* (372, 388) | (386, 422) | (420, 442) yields 1.0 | 8.91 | 8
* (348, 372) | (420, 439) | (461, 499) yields 0.5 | 8.91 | 7.71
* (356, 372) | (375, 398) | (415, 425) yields -1.3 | 8.76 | 7.85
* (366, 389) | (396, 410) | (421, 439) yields 0.5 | 8.88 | 7.99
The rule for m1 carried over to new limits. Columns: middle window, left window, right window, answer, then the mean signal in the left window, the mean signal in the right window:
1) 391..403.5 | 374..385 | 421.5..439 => 0.02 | 8.9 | 7.99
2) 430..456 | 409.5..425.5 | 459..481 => -0.04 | 7.89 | 7.81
